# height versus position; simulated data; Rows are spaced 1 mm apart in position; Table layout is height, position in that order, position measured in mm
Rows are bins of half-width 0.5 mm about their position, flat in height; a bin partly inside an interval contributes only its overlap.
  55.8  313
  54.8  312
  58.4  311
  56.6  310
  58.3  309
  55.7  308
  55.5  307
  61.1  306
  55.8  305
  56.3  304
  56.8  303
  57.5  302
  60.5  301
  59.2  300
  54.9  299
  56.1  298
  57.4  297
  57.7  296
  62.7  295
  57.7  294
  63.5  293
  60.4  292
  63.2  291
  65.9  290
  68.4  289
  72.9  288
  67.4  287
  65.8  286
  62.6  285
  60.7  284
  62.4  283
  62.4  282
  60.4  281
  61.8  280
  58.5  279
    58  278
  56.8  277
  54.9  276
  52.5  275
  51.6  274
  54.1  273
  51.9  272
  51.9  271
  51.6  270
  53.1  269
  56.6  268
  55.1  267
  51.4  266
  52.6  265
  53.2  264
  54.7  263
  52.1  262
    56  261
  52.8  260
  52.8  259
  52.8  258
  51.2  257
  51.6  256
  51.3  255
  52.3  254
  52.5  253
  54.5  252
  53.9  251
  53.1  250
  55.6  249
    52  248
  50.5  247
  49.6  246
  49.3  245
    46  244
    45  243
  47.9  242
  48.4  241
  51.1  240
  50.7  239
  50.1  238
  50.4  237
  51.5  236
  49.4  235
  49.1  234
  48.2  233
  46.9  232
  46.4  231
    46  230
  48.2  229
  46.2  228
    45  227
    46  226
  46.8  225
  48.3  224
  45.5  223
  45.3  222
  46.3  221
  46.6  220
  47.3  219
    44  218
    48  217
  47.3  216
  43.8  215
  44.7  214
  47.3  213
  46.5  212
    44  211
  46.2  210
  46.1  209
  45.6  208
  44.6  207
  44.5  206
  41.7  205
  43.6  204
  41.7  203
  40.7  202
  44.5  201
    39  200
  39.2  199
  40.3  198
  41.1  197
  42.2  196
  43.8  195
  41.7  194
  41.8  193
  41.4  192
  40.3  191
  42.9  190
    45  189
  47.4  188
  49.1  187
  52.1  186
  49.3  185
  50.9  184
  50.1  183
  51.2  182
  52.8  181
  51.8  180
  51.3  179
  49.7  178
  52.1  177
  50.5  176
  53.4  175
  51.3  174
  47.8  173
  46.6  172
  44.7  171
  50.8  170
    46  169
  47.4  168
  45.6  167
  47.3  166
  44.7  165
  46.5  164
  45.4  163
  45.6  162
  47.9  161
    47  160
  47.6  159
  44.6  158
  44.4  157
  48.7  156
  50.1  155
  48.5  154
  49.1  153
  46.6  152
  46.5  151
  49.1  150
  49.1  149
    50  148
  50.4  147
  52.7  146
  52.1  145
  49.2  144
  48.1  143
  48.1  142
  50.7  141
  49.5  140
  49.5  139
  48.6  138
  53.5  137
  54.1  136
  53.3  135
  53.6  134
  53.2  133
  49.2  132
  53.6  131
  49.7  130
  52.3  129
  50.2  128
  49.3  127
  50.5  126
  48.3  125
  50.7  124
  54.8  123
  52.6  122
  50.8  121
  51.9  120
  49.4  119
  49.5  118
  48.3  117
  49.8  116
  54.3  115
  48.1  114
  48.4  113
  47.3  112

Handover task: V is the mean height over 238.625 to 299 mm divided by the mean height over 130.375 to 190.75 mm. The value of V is 1.1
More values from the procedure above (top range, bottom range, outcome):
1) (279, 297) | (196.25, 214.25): 1.45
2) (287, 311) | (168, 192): 1.23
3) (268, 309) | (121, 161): 1.18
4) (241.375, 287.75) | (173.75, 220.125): 1.19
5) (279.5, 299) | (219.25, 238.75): 1.31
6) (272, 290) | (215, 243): 1.27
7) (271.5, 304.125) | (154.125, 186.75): 1.23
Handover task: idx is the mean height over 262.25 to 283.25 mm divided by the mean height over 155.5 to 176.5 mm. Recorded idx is 1.17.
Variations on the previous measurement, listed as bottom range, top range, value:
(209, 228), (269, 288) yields 1.27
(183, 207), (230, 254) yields 1.14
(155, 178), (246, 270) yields 1.11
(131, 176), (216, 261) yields 1.01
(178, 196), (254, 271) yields 1.12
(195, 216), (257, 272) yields 1.22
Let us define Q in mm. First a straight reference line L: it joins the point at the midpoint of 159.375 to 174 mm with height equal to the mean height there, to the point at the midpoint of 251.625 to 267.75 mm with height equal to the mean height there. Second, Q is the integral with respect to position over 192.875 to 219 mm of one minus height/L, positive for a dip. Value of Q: 3.0 mm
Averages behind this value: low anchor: 46.8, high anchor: 53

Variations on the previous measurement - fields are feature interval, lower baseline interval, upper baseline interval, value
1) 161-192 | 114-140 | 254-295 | 2.9 mm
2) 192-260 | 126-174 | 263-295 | 9.5 mm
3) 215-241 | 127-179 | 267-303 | 3.4 mm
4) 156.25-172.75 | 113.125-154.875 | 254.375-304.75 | 1.7 mm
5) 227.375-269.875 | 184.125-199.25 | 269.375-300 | 2.0 mm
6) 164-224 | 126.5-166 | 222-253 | 3.7 mm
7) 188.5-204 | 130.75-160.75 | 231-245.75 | 2.3 mm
